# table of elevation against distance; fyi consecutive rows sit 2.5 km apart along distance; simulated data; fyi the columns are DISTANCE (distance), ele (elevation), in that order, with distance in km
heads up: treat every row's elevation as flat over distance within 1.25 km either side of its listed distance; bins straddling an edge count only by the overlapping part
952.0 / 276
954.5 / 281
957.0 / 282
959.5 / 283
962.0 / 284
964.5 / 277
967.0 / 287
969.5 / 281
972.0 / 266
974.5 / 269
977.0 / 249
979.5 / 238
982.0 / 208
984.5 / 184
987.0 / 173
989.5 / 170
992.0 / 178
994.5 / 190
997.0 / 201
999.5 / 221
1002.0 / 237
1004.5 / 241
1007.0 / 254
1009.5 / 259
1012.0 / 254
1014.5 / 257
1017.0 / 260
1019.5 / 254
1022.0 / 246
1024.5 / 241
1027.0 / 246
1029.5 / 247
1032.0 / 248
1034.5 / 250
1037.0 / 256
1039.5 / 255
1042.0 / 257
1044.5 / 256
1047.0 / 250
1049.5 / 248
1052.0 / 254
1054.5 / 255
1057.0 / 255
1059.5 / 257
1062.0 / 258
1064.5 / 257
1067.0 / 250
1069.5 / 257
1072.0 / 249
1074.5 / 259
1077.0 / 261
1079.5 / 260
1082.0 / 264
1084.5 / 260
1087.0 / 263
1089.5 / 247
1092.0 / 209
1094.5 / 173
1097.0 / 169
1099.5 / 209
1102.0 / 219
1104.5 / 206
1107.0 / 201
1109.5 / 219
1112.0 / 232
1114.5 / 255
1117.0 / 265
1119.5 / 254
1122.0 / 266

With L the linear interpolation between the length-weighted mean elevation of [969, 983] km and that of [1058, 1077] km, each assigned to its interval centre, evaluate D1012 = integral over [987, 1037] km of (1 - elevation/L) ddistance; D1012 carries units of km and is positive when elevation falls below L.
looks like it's 3.9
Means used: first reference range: 251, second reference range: 256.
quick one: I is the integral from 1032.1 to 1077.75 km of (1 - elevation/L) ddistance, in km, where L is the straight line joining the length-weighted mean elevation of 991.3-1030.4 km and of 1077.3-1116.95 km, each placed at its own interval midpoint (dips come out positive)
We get -4.32 km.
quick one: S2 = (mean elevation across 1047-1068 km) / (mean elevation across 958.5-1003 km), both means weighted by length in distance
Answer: 1.09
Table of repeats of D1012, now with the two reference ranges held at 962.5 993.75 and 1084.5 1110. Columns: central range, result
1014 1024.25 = -1.2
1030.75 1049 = -2.5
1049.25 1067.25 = -2.9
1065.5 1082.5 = -3.1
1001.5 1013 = -1.1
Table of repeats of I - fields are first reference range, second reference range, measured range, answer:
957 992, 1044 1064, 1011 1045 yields -0.2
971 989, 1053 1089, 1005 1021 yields -1.3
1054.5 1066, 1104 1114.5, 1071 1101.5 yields 0.4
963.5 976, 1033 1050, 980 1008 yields 6.5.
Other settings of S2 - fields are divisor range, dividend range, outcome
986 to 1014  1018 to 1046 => 1.15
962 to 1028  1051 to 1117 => 1.01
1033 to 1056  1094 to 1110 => 0.79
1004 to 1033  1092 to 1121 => 0.87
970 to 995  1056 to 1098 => 1.14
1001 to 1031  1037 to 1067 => 1.02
